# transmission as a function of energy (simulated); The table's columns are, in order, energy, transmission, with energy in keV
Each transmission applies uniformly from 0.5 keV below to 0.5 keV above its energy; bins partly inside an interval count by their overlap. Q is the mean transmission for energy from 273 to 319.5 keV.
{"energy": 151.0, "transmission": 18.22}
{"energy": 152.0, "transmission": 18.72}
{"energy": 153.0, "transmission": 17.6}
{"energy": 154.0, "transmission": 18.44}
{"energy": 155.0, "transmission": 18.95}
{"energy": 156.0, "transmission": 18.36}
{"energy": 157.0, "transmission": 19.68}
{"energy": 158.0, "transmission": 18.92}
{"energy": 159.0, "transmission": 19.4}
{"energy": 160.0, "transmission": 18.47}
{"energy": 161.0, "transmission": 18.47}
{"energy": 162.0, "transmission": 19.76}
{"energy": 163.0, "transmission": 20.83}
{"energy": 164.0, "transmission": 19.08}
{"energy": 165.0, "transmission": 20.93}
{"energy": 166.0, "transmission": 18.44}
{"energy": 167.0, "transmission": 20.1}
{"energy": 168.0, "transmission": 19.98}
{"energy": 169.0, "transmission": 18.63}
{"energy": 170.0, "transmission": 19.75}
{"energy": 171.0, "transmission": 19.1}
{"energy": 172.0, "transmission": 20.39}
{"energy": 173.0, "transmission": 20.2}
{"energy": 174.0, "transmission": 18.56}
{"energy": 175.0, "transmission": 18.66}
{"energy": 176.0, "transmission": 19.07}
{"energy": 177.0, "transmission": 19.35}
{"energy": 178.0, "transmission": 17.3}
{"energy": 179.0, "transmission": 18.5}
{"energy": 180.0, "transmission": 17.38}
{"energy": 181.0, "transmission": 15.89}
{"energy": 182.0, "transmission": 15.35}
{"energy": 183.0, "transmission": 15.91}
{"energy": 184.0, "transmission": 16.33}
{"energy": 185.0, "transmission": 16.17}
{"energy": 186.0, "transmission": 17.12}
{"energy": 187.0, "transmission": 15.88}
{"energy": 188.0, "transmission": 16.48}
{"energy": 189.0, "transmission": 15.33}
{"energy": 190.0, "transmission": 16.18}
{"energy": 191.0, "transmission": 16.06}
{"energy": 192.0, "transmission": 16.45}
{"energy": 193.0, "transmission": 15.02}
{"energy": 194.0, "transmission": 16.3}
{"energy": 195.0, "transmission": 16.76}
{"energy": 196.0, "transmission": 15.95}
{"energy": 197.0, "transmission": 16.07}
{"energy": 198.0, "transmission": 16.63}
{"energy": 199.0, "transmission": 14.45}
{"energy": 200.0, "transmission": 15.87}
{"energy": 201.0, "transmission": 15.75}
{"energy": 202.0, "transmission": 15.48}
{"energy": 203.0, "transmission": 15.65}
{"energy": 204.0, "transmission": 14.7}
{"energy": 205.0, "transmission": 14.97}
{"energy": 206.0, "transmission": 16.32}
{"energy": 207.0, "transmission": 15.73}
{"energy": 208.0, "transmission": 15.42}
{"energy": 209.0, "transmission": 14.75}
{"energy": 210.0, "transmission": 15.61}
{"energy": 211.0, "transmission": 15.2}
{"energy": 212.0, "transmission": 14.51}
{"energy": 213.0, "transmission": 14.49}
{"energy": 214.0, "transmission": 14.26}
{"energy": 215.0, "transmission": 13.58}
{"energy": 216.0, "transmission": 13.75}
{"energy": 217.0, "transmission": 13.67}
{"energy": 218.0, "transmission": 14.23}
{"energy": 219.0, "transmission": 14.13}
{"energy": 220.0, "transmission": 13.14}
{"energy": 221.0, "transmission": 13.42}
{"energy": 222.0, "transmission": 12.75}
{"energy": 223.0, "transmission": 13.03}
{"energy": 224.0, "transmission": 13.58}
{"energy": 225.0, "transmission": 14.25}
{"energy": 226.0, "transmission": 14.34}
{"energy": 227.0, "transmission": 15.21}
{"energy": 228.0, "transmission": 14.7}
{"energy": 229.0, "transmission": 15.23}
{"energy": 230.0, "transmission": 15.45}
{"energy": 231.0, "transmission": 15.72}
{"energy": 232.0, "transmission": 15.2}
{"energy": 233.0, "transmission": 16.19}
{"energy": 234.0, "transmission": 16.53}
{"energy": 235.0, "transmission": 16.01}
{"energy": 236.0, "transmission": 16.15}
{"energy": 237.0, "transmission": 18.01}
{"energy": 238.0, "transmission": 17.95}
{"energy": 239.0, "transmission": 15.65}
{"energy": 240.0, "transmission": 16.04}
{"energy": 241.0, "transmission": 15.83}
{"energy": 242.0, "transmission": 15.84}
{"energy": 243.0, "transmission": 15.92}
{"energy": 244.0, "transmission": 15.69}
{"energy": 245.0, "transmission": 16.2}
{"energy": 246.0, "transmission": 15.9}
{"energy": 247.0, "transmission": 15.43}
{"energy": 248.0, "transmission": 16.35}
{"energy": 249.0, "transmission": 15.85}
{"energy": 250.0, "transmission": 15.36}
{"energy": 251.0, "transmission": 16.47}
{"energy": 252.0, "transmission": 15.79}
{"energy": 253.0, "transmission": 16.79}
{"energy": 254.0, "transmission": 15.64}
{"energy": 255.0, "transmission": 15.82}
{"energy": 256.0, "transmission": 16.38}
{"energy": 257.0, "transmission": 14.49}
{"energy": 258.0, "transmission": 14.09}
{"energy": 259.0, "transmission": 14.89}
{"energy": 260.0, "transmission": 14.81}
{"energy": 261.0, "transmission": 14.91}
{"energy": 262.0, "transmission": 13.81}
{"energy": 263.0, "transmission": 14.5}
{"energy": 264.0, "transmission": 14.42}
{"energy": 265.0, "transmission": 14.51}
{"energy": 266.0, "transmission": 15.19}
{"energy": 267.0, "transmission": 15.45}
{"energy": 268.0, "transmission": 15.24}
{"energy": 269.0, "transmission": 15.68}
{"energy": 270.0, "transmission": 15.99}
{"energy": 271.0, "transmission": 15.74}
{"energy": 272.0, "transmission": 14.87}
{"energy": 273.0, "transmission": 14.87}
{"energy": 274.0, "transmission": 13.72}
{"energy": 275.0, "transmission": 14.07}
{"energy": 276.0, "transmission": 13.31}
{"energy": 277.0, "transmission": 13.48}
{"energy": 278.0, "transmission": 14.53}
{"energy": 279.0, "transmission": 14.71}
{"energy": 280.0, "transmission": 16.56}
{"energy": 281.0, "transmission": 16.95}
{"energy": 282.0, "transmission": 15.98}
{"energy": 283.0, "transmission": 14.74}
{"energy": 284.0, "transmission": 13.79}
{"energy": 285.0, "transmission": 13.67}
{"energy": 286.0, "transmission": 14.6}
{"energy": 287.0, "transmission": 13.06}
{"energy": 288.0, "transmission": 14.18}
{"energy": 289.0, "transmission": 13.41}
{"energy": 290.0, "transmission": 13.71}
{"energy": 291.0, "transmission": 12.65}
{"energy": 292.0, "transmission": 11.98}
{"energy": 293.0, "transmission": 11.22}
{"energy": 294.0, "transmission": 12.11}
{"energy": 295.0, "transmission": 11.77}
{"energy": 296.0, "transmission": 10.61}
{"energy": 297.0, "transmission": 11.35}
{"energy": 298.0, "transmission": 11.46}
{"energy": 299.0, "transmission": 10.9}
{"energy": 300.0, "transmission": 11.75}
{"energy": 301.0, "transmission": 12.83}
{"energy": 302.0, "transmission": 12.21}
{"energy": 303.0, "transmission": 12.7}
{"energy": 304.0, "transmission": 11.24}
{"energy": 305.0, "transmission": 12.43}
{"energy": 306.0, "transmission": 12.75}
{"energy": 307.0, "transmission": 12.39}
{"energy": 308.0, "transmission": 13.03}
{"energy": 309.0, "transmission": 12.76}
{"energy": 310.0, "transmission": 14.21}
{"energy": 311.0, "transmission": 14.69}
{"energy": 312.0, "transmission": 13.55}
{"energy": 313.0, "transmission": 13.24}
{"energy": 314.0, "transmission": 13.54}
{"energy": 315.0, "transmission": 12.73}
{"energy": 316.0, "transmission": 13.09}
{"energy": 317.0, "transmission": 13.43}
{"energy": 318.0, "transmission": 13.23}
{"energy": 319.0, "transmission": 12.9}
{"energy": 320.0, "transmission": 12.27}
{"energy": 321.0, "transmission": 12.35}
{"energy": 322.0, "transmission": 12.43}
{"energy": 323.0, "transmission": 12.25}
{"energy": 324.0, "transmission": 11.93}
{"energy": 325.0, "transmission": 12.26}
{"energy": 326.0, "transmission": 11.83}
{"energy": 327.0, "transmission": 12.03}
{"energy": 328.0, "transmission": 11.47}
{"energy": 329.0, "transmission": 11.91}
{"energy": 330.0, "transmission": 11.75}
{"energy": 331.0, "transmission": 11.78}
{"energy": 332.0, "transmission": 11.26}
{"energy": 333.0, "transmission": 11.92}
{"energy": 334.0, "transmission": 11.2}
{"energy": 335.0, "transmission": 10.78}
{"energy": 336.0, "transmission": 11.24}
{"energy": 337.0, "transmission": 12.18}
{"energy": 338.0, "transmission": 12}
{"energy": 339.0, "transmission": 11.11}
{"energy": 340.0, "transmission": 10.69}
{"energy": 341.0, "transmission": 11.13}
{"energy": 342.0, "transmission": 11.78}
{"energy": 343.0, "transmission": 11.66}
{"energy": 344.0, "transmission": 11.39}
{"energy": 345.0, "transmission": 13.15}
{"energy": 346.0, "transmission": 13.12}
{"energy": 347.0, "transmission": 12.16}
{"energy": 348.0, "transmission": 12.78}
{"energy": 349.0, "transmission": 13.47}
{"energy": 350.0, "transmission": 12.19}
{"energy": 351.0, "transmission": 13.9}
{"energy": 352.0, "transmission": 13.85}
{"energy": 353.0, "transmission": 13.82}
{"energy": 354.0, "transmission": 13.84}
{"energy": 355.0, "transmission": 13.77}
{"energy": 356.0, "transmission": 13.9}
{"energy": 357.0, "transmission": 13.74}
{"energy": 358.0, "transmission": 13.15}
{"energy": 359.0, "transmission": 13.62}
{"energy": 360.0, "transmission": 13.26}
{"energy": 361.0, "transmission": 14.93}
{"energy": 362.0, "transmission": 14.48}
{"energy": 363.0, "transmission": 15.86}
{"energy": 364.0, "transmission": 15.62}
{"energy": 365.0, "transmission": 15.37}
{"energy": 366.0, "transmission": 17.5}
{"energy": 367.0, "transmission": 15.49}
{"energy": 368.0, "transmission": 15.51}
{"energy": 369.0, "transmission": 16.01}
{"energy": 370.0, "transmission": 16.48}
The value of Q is 13.2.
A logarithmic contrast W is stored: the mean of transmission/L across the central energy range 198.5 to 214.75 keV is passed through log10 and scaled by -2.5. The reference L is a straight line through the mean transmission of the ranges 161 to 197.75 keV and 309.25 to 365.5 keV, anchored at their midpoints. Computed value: 0.117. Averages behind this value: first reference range 17.8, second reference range 12.8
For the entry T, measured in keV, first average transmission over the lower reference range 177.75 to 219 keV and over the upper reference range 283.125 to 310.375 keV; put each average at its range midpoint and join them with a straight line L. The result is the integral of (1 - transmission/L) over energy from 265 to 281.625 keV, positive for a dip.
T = -2.15 keV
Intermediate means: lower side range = 15.6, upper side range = 12.6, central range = 15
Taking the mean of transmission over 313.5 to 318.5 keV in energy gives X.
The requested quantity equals 13.2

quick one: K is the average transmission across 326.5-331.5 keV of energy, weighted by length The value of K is 11.8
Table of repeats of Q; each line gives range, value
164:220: 16.5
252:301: 14.1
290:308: 12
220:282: 15.3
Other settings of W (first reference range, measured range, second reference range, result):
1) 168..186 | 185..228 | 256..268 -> 0.13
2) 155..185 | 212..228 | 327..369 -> 0.22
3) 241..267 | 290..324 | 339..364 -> 0.14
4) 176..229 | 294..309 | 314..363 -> 0.12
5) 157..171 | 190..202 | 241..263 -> 0.13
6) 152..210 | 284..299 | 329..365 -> 0.15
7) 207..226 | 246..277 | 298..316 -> -0.13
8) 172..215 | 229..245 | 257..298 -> -0.07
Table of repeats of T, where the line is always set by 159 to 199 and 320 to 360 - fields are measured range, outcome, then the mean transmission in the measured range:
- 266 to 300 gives 1.1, 13.8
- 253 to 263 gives 0.0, 15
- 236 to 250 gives -0.5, 16.2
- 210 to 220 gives 1.4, 14.2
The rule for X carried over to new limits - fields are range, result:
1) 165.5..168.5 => 19.5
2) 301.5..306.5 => 12.3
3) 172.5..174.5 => 19.4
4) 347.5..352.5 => 13.2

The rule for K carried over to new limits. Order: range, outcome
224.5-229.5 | 14.7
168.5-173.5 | 19.6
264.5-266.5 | 14.8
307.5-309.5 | 12.9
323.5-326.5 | 12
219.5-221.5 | 13.3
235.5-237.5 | 17.1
